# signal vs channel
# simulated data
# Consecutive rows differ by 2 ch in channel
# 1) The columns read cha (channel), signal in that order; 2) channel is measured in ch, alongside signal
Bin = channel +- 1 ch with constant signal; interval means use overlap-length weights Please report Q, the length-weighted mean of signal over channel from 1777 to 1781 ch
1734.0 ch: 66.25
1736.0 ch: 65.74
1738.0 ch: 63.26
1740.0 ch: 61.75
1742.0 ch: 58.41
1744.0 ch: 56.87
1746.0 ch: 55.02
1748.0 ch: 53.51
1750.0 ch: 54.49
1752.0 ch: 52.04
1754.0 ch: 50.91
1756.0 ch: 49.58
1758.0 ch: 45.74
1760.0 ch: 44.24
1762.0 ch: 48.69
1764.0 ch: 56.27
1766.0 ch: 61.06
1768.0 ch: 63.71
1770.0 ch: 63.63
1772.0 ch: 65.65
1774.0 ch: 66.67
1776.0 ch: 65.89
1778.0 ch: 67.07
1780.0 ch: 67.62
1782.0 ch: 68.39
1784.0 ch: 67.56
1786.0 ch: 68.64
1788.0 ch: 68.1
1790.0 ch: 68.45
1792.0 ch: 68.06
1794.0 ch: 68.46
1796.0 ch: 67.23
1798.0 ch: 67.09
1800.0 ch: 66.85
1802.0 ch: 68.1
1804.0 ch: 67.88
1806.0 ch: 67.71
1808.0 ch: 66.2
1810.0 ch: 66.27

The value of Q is 67.3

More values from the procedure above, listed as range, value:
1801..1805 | 68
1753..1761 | 47.6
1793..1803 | 67.5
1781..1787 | 68.2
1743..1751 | 55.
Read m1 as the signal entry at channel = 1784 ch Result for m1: 67.56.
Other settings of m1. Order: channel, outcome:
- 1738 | 63.26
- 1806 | 67.71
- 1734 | 66.25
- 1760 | 44.24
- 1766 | 61.06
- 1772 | 65.65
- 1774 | 66.67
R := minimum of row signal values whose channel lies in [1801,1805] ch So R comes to 67.88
